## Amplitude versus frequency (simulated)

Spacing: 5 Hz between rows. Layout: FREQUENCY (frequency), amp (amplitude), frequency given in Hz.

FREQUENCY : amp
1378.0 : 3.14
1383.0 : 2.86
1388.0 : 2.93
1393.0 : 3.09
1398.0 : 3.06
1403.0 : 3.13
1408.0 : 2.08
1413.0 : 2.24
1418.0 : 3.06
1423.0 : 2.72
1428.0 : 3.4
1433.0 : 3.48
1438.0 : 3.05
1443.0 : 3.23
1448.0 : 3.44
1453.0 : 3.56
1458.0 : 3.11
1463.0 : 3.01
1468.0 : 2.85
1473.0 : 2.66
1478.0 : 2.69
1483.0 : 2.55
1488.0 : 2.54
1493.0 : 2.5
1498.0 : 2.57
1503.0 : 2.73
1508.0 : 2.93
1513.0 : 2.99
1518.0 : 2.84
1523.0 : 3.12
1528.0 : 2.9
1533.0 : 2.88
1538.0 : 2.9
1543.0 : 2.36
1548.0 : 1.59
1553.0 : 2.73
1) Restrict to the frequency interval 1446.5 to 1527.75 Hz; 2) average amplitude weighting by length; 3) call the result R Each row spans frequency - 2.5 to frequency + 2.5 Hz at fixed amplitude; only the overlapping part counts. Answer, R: 2.87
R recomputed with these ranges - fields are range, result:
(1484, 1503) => 2.56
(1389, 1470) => 3.03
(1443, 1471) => 3.19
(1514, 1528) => 2.97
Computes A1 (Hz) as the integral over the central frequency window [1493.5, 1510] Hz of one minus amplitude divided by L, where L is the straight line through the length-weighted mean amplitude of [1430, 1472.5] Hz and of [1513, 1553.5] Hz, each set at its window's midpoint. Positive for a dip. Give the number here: 1.0 Hz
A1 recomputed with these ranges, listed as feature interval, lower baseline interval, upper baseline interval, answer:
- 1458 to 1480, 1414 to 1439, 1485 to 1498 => -0.90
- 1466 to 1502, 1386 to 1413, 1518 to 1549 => 1.42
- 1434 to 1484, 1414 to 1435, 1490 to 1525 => -1.14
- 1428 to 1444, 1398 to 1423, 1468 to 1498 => -3.76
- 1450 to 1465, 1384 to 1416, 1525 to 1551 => -3.19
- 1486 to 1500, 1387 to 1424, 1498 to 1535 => 1.62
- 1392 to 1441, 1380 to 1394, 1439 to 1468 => 2.30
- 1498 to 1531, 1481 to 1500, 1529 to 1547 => -3.87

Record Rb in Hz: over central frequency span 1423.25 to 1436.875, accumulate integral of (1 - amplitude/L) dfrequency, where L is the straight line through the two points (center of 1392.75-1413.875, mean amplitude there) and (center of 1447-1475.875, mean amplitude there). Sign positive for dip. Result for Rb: -1.9 Hz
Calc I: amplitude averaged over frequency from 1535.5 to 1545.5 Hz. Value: 2.63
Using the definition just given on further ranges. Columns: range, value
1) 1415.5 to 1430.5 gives 3.06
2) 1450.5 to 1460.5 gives 3.33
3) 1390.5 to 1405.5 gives 3.09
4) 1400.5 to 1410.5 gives 2.6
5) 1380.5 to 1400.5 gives 2.99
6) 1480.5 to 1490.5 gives 2.54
